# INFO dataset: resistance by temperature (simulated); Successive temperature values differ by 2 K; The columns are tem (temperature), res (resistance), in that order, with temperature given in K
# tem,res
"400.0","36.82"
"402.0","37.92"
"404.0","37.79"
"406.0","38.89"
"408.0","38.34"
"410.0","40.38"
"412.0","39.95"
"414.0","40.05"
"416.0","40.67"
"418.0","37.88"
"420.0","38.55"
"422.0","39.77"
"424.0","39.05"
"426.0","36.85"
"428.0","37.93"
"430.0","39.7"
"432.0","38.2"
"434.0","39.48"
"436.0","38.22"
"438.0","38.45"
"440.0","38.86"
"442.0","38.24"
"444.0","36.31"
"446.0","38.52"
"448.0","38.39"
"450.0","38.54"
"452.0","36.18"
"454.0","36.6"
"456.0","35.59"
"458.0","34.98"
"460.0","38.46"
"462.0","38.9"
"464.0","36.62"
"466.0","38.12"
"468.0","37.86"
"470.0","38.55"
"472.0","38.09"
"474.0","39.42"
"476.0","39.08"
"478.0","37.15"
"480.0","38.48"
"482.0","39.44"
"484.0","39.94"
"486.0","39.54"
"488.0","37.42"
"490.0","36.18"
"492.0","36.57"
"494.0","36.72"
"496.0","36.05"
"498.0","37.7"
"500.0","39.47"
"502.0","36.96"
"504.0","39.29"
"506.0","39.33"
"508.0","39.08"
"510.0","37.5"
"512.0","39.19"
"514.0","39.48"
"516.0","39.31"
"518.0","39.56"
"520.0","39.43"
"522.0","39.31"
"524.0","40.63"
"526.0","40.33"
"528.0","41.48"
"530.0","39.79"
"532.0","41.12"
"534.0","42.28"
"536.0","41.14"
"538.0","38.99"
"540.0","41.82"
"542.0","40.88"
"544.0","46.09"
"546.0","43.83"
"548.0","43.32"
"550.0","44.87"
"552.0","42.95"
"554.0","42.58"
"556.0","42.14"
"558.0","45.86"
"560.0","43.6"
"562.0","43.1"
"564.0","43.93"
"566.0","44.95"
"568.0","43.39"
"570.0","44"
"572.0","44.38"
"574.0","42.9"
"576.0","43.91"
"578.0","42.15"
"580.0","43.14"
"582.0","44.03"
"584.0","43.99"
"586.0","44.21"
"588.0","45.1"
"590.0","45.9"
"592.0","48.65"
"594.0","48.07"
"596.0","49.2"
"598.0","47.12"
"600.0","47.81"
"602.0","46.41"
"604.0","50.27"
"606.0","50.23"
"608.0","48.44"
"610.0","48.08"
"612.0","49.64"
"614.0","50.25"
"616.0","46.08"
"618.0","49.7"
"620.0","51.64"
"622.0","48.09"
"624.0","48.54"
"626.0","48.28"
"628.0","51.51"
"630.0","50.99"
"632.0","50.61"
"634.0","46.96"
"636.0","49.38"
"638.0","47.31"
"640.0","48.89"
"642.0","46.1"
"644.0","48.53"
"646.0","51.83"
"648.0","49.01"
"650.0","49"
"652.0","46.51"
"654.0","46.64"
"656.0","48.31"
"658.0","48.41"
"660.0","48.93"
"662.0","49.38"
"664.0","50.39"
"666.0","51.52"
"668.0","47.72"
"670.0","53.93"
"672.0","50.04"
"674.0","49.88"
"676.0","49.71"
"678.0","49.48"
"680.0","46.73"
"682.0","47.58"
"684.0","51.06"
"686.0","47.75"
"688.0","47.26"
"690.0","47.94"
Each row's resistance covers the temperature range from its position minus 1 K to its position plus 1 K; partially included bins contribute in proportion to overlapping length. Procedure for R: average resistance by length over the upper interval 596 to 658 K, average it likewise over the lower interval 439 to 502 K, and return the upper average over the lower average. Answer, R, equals 1.3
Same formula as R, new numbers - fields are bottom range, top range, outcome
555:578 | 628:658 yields 1.11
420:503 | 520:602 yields 1.15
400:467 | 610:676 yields 1.29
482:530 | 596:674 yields 1.27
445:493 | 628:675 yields 1.30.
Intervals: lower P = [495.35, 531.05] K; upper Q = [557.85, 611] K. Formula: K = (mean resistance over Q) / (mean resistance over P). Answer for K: 1.2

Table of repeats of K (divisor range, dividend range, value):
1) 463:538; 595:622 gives 1.26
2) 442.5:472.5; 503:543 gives 1.07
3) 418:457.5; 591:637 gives 1.29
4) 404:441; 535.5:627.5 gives 1.17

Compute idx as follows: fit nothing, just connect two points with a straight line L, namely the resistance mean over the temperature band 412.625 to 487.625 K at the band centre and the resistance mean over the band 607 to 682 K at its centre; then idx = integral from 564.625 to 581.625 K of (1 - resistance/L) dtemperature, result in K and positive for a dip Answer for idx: 0.6 K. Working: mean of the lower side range 38.3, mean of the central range 43.6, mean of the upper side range 49.1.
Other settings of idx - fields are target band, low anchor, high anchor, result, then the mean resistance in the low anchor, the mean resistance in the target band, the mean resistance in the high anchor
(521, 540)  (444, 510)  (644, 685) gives 0.23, 37.9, 40.6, 49.3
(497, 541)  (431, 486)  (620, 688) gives 1.89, 38.1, 39.7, 49.1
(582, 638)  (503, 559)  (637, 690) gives -3.03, 41.1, 48.2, 48.9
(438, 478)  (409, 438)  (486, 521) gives 0.96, 39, 37.8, 38.2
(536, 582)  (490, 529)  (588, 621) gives 0.54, 38.7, 43.3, 48.5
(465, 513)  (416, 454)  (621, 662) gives 3.27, 38.3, 38.2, 48.7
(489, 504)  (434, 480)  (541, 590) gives 1.03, 37.8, 37.2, 43.8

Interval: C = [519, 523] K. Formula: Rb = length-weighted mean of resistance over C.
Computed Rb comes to 39.4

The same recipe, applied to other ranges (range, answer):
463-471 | 37.8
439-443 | 38.5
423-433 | 38.3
